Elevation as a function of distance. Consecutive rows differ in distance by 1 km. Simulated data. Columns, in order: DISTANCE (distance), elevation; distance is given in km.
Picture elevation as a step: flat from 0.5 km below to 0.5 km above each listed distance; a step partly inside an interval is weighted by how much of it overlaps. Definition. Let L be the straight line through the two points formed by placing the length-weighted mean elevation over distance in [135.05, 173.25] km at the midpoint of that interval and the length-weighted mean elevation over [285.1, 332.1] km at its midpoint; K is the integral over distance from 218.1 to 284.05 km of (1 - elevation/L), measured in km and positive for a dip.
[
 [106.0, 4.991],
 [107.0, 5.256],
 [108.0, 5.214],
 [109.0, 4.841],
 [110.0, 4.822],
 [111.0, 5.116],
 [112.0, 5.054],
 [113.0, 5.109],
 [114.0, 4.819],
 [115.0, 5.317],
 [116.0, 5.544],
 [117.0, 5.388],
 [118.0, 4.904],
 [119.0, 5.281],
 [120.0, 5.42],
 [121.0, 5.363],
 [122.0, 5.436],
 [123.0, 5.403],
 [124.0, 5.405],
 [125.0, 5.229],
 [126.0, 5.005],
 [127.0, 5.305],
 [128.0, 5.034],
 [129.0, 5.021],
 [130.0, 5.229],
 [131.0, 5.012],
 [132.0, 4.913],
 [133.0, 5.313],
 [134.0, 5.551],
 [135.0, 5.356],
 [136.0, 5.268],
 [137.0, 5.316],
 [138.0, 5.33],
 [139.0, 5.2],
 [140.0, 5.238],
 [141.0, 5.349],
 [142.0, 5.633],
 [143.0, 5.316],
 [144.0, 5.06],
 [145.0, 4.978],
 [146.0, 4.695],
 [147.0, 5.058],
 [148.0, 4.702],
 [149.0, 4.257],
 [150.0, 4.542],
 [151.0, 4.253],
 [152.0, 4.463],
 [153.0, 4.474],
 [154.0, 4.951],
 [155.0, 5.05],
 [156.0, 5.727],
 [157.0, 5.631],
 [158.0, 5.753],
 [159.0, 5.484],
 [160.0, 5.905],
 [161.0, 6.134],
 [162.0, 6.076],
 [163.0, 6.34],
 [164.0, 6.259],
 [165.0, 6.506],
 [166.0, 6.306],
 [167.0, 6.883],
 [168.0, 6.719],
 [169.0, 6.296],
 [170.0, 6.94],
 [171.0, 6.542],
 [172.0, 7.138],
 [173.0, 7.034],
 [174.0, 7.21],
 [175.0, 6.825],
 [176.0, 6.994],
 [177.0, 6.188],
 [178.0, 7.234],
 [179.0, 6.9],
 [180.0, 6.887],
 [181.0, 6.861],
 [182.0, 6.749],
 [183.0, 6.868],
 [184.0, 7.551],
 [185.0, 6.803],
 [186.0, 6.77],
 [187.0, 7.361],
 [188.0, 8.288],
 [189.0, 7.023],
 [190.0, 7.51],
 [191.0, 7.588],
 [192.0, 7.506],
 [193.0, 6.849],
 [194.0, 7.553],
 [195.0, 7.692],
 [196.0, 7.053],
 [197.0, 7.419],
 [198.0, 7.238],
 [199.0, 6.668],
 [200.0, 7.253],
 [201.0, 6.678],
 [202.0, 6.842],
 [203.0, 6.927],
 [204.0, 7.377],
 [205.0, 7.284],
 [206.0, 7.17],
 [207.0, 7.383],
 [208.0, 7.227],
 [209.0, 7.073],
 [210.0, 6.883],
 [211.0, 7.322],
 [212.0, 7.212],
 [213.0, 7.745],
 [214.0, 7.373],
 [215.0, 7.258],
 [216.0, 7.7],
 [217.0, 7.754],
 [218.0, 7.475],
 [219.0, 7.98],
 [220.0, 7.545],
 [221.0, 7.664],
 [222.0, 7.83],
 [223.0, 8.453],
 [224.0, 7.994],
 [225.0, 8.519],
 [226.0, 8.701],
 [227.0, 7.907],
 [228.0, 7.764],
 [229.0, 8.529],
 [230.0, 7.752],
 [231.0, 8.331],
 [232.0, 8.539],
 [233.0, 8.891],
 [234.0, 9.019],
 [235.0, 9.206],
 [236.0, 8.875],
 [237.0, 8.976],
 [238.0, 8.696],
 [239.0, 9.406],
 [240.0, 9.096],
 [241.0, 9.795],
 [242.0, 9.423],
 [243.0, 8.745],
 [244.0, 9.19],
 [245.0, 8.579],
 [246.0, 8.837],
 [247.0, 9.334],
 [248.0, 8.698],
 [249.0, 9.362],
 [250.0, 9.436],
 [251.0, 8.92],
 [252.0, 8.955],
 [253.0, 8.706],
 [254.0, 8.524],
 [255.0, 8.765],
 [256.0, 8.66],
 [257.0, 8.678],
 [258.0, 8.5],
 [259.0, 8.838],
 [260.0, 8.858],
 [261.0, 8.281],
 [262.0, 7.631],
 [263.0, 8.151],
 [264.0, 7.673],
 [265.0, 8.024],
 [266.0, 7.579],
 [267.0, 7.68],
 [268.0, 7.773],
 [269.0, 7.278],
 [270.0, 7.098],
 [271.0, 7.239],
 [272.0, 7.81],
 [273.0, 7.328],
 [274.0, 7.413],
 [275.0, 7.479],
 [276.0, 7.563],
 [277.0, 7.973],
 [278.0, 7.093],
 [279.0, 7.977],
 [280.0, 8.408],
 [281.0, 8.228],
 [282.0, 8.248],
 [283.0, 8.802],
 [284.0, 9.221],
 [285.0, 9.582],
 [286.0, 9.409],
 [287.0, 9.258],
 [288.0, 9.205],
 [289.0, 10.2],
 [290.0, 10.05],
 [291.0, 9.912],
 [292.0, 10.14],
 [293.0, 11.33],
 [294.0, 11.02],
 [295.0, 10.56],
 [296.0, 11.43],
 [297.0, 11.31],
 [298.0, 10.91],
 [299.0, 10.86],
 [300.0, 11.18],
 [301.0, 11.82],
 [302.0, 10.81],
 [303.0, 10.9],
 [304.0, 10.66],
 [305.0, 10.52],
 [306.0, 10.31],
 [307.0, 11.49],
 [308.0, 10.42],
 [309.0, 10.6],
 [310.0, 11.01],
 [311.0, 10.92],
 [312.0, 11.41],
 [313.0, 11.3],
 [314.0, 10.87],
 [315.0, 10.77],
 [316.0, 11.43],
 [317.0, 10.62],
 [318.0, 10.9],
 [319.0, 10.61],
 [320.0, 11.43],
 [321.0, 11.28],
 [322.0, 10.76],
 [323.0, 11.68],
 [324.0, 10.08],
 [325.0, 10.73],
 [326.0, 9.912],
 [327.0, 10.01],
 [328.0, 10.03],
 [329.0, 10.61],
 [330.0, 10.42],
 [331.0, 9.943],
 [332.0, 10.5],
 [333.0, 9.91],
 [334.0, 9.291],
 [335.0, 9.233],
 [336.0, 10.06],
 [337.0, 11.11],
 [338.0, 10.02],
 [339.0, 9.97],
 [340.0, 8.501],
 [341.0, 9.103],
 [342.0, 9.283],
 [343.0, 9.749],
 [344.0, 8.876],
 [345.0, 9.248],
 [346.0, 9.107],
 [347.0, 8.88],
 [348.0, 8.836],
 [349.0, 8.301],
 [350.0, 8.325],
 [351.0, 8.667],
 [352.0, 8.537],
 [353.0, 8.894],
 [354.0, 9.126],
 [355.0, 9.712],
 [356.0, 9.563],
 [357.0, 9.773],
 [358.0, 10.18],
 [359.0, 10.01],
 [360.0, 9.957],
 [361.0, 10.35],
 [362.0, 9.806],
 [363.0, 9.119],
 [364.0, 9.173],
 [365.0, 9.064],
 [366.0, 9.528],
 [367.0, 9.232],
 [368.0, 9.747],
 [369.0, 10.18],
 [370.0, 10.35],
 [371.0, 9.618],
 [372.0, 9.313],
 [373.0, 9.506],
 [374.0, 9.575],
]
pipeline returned 2.7 km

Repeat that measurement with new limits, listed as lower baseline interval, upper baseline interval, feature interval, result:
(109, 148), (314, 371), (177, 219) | -3.31 km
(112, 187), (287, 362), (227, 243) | -1.77 km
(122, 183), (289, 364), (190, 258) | -4.66 km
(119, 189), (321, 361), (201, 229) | -1.86 km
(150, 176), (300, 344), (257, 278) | 2.65 km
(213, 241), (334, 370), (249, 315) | -3.80 km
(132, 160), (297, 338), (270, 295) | 2.05 km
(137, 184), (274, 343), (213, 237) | -1.25 km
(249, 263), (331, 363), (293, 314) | -4.39 km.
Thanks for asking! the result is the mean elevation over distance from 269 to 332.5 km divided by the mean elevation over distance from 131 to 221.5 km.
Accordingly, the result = 1.5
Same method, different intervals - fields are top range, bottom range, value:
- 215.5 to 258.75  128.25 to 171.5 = 1.57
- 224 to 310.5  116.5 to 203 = 1.50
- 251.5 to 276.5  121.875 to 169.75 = 1.49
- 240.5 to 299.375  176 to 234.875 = 1.18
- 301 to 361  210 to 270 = 1.21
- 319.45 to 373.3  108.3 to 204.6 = 1.63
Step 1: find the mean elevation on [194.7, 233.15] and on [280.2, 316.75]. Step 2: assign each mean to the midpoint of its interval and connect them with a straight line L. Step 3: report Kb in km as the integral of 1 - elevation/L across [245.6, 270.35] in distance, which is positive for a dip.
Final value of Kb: 1.7 km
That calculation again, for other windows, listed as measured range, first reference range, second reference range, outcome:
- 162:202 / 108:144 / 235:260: -0.2 km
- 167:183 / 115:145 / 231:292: -1.1 km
